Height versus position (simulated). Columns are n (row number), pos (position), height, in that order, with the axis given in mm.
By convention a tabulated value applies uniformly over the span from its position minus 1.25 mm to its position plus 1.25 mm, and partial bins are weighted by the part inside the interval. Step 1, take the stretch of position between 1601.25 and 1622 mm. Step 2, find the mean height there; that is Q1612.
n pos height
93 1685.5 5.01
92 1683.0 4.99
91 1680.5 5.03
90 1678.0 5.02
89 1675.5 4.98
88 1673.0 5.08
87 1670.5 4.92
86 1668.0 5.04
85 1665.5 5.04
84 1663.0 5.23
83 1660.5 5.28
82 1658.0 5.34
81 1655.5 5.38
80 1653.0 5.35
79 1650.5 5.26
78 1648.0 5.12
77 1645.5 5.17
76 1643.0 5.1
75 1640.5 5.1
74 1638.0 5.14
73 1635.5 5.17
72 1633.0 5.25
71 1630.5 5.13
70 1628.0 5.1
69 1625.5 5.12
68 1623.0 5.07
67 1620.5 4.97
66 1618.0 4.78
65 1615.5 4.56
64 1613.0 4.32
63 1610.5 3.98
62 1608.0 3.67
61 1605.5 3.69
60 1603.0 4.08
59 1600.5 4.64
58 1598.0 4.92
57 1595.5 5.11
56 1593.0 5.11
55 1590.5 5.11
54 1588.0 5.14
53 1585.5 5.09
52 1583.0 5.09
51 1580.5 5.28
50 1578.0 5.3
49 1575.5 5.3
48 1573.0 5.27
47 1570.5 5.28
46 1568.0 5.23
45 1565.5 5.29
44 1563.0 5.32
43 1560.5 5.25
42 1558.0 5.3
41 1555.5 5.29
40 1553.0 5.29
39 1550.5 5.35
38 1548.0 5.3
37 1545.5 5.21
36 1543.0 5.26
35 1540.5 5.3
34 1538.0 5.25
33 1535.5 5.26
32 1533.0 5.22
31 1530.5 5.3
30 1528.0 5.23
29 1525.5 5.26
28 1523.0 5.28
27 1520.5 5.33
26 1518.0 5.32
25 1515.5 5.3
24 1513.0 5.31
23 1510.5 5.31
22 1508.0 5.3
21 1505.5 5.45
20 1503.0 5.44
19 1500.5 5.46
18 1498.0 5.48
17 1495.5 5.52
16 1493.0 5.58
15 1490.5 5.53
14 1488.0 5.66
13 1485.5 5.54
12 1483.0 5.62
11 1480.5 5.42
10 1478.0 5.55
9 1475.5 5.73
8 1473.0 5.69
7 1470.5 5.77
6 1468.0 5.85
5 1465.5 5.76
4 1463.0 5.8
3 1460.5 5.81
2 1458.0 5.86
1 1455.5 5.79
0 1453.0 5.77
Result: 4.28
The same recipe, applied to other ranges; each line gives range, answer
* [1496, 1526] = 5.36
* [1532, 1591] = 5.25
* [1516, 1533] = 5.28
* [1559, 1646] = 4.95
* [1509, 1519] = 5.31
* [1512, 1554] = 5.28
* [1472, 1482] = 5.6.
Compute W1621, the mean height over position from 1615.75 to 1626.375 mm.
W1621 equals 4.94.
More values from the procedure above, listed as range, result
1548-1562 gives 5.3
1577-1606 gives 4.91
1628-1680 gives 5.15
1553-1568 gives 5.29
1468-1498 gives 5.61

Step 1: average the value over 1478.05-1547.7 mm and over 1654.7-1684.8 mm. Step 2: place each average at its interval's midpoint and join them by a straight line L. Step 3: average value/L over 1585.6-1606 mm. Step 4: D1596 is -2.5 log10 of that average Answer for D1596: 0.10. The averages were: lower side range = 5.38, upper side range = 5.1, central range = 4.78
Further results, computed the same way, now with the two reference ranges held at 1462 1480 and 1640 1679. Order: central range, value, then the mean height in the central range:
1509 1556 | 0.051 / 5.28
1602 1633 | 0.156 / 4.57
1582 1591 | 0.055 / 5.11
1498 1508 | 0.037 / 5.44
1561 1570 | 0.032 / 5.28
